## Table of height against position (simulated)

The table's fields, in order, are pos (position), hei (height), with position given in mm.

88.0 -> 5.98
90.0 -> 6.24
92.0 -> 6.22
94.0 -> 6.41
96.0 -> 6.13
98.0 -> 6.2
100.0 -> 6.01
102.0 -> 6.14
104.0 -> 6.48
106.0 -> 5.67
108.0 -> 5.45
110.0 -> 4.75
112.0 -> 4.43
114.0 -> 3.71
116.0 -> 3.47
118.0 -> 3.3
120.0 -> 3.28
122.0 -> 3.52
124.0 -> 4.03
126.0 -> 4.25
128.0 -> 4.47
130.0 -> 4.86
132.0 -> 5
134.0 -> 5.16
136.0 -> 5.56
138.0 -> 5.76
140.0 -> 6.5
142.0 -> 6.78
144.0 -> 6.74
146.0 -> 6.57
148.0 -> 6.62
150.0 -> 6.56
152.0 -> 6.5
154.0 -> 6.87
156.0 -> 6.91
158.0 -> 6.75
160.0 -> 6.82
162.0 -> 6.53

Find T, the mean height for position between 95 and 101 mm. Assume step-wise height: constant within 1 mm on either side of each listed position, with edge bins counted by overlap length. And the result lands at 6.11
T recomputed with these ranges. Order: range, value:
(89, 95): 6.29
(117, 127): 3.68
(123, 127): 4.14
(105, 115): 4.8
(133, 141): 5.75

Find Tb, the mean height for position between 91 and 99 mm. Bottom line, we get 6.24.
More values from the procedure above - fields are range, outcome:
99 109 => 5.95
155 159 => 6.83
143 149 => 6.64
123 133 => 4.52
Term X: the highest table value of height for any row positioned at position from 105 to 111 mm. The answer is 5.67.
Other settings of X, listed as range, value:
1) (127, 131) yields 4.86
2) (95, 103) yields 6.2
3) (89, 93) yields 6.24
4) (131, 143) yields 6.78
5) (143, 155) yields 6.87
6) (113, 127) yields 4.25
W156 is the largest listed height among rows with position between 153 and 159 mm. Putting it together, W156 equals 6.91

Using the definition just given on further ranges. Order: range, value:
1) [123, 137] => 5.56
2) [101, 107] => 6.48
